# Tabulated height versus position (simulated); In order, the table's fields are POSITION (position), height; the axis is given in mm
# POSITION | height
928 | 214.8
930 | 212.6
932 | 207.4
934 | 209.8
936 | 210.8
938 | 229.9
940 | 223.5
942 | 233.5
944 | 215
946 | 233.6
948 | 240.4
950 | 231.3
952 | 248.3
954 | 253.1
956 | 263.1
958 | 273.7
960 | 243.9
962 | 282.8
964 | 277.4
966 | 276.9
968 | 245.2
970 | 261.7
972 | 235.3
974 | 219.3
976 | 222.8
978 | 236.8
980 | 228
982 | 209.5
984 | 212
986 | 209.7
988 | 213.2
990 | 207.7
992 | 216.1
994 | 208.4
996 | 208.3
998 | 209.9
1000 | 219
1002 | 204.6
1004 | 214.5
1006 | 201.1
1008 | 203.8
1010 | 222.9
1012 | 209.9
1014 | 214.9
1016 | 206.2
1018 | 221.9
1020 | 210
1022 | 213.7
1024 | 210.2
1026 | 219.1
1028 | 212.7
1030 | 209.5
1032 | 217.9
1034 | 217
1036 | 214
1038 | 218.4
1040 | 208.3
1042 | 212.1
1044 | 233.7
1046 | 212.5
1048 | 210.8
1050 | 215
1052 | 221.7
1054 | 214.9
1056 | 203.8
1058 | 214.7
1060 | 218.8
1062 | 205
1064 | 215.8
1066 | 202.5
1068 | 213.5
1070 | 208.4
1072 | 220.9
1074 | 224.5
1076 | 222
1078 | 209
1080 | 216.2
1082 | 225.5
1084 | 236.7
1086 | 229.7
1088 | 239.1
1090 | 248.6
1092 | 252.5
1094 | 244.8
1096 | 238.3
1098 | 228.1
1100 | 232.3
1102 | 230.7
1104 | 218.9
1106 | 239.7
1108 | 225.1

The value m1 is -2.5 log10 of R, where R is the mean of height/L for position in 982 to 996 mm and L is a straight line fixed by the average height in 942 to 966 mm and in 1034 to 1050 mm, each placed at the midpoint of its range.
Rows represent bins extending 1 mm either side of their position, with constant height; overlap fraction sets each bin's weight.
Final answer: 0.13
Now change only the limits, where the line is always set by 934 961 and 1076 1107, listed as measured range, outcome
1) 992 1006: 0.122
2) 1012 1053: 0.095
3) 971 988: 0.072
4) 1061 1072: 0.113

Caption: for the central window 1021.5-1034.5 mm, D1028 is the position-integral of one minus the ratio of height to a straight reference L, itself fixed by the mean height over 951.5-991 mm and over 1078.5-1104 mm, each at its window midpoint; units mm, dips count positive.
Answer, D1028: 1.3 mm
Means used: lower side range 241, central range 214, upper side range 234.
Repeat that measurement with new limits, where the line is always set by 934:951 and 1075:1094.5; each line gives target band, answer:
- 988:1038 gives 3.66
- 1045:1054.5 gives 0.65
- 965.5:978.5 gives -0.80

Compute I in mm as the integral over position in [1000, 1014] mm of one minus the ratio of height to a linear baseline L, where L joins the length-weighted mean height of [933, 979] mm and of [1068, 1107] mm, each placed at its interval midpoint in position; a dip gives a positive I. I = 1.6 mm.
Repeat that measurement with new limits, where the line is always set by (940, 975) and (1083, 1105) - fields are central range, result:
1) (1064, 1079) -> 1.5 mm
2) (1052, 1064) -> 1.3 mm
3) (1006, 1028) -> 2.8 mm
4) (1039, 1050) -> 1.2 mm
